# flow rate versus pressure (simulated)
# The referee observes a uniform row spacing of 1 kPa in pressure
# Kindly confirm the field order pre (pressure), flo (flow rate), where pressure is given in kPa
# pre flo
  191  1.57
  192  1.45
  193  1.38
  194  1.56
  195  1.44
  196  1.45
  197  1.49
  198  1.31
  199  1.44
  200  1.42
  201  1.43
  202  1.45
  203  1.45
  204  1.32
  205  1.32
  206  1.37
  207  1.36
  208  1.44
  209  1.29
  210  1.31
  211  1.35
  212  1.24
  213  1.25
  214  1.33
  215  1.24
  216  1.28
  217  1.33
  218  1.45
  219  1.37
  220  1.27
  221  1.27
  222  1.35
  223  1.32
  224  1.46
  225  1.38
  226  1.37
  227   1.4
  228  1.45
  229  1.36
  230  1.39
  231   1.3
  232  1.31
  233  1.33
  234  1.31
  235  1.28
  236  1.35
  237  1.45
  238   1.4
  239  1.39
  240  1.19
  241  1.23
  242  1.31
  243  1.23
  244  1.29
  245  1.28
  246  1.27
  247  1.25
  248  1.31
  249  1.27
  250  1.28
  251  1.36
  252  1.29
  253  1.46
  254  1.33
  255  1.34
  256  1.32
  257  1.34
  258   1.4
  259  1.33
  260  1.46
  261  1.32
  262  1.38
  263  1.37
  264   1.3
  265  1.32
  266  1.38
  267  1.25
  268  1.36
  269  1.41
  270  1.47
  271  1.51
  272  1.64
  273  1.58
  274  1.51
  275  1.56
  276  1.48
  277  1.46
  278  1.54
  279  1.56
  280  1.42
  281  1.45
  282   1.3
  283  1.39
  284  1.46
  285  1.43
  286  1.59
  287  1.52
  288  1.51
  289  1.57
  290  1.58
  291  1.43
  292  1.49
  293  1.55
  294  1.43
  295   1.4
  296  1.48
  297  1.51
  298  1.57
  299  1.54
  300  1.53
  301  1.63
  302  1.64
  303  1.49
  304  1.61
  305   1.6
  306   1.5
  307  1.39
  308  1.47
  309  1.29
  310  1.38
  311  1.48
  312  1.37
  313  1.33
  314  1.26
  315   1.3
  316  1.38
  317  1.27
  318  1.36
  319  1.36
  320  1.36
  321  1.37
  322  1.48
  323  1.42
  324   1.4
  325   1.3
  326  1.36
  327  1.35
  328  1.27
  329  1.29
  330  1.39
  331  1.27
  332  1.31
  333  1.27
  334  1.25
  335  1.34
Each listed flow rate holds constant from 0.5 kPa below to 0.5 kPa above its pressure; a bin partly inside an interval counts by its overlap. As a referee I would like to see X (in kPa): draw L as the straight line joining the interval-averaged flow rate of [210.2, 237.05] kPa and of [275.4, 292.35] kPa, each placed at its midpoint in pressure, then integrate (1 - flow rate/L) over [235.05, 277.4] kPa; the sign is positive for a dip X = 1.5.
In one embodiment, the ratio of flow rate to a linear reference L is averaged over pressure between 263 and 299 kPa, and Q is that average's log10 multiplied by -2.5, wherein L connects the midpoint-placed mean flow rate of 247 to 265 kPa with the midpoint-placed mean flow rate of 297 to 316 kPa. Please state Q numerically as -0.05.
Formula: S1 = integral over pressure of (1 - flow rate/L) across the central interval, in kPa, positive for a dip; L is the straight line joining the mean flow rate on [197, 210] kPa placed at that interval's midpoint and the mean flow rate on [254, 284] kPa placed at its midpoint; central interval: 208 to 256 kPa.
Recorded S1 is 2.5 kPa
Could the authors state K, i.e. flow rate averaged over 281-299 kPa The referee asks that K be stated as 1.48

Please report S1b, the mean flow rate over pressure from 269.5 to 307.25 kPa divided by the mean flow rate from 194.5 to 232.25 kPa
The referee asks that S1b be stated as 1.11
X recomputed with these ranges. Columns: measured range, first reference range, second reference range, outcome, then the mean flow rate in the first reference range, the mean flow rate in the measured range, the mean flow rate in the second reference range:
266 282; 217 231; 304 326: -1.06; 1.37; 1.47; 1.39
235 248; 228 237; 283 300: 0.60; 1.34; 1.3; 1.5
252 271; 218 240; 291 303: 0.91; 1.36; 1.37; 1.52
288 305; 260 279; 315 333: -1.67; 1.44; 1.53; 1.35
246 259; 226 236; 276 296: 0.67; 1.35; 1.33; 1.48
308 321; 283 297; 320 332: 0.43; 1.49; 1.35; 1.35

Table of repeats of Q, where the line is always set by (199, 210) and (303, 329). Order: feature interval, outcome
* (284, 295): -0.09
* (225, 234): 0.02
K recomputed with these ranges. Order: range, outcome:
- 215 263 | 1.34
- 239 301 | 1.41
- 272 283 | 1.49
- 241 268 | 1.32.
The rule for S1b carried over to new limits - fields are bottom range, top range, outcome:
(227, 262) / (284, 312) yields 1.13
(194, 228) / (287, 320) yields 1.07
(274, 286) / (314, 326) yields 0.93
